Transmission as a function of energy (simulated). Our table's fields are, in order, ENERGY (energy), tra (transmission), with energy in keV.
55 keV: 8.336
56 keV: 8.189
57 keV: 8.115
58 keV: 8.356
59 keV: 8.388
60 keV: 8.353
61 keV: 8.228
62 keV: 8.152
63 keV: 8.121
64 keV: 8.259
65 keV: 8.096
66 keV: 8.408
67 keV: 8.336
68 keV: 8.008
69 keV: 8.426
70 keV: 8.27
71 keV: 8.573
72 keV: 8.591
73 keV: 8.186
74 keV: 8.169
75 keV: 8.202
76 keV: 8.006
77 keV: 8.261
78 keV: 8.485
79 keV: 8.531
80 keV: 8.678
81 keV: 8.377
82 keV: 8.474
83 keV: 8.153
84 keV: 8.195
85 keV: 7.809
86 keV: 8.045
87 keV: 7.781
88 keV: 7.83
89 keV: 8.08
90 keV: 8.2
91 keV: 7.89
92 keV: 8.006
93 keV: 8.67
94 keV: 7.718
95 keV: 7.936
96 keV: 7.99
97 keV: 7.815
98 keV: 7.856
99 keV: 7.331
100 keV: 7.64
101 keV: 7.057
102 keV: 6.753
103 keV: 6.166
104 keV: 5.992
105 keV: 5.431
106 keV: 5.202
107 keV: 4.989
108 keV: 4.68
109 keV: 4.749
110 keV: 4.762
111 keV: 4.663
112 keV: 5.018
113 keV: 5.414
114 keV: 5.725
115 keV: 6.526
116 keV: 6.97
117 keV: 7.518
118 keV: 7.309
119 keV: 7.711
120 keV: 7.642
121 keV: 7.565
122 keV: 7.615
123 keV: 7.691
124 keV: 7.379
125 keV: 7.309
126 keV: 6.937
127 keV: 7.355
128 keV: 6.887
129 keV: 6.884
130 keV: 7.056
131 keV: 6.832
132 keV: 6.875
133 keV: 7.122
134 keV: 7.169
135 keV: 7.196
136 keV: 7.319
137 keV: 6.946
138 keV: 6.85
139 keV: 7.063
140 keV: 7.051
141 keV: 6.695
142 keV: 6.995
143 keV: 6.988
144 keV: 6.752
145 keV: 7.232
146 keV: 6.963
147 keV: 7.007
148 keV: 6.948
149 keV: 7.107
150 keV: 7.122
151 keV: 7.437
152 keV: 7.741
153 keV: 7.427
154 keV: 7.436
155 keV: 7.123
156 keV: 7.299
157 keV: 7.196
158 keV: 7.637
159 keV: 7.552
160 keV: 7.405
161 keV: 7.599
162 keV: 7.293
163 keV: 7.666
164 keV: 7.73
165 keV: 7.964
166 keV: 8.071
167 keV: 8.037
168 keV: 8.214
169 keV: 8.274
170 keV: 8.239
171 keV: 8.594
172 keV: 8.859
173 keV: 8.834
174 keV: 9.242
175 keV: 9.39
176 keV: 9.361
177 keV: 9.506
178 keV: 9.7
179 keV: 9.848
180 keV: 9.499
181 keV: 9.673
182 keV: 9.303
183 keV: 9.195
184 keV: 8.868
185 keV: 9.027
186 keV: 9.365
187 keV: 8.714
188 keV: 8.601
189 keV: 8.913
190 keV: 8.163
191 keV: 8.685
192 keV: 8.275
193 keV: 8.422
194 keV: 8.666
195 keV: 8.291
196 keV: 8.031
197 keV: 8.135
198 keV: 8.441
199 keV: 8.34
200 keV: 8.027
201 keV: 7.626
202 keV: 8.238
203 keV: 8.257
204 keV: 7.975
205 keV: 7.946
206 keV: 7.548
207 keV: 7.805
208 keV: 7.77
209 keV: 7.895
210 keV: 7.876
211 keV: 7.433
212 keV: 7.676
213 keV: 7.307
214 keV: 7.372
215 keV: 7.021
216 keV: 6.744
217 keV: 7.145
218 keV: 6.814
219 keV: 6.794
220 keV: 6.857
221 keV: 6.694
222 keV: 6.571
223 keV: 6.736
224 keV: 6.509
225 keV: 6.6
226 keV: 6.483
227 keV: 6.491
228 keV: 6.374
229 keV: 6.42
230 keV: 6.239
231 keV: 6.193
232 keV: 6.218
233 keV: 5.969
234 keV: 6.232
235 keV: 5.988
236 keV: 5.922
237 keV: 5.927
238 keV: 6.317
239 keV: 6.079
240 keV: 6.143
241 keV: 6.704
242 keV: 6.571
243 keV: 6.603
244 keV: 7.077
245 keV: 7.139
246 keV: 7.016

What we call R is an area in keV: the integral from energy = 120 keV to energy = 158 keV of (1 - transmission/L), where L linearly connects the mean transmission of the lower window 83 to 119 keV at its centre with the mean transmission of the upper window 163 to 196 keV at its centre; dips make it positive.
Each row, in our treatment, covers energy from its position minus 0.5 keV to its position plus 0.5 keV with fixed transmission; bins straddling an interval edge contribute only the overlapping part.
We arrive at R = 3.0 keV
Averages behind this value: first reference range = 6.88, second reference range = 8.77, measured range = 7.16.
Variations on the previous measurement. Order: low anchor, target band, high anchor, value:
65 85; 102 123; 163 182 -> 5.86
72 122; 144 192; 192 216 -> -3.33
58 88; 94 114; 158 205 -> 5.09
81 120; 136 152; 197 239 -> -0.09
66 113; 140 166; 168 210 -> 2.80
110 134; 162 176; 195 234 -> -2.70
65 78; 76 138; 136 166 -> 5.40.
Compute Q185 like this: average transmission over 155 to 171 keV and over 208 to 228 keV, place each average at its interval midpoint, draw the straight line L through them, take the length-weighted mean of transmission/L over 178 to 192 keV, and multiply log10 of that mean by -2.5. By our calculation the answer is -0.212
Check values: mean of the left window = 7.75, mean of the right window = 7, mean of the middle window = 9.06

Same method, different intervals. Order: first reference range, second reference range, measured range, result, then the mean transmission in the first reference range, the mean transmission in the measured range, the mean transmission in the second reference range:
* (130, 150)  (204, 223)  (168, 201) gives -0.22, 7.01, 8.8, 7.3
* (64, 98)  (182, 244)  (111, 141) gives 0.14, 8.18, 6.95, 7.39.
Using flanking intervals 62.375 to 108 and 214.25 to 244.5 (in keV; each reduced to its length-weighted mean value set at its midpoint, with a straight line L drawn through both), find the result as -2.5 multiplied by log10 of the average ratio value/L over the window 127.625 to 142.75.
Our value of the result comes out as 0.05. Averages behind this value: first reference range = 7.77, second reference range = 6.49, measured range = 7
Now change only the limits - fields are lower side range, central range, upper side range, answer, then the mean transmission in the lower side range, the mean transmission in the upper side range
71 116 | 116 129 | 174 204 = 0.048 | 7.24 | 8.77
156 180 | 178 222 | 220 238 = -0.113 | 8.36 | 6.34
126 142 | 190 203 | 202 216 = -0.096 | 7.02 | 7.67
